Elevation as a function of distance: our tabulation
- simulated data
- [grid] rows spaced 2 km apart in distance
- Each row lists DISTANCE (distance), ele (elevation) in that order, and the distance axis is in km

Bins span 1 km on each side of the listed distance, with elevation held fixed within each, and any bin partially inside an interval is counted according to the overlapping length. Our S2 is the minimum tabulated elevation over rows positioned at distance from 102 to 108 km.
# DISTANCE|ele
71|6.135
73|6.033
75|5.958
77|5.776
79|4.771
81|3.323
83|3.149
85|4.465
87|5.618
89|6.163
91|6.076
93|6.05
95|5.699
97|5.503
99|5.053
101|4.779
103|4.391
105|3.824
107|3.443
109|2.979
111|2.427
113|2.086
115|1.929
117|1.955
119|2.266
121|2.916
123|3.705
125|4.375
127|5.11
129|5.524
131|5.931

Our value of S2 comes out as 3.443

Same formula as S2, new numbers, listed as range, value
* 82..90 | 3.149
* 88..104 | 4.391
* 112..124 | 1.929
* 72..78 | 5.776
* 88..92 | 6.076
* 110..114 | 2.086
